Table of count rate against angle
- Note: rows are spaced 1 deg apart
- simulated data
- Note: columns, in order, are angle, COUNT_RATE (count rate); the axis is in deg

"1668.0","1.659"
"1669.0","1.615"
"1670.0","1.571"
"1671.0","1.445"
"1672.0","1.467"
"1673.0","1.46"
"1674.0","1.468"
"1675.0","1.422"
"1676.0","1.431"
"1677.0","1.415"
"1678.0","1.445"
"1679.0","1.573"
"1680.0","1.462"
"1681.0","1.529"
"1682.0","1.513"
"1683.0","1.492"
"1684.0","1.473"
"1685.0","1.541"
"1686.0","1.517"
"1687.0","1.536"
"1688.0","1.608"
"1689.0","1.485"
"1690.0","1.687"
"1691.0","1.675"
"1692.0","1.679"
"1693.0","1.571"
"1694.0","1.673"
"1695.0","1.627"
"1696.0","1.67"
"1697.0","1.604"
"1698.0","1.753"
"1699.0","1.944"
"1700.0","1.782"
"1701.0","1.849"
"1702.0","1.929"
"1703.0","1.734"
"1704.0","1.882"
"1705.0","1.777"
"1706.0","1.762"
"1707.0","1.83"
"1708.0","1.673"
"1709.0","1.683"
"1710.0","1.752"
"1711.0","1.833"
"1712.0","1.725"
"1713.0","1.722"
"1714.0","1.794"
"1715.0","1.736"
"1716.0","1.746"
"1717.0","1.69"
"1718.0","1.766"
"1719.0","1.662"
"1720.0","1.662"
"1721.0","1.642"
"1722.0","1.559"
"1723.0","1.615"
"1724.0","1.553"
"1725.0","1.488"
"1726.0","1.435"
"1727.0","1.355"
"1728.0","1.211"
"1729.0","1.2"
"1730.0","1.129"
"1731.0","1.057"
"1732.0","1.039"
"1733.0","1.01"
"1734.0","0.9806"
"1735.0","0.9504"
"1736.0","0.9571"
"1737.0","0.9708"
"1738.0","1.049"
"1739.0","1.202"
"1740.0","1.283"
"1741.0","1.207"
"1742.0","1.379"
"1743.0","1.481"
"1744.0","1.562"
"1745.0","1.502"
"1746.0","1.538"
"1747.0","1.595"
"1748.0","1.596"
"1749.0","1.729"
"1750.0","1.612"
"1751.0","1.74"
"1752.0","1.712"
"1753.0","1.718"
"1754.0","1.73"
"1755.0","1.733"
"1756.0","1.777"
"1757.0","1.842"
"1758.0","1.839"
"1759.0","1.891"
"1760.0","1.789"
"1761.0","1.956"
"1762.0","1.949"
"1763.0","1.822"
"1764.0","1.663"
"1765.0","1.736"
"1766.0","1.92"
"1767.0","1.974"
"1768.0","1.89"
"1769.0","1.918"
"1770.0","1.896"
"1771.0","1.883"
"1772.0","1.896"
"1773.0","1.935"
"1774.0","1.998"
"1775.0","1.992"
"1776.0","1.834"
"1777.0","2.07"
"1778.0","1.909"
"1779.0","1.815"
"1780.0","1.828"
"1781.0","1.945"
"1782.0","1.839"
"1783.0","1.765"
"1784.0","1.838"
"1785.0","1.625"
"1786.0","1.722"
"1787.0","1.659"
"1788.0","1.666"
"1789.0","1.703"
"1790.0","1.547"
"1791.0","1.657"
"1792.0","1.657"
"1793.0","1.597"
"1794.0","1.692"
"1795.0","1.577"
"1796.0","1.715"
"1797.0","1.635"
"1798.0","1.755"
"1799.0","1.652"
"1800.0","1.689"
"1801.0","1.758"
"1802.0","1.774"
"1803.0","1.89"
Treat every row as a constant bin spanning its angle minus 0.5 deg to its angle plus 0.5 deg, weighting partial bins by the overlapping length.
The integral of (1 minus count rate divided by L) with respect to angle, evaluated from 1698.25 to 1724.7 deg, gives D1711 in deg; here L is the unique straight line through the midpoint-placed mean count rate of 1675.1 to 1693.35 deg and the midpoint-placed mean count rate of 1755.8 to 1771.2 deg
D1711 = -1.6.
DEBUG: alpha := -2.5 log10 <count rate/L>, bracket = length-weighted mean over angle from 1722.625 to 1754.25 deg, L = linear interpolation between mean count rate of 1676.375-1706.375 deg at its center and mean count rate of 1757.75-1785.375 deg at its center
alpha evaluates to 0.293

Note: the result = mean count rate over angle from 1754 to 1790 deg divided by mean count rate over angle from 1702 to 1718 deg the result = 1.0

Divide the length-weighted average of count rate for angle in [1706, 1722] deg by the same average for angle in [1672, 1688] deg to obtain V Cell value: 1.2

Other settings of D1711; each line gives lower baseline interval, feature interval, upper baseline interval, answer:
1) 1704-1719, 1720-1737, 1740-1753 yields 4.0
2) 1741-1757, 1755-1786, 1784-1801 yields -4.1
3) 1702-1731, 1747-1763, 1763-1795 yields -0.3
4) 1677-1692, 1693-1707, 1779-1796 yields -1.8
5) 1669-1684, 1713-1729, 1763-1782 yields 0.8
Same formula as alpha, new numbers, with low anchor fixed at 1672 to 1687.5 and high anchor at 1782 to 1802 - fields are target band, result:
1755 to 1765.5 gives -0.12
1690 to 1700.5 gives -0.13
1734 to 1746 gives 0.28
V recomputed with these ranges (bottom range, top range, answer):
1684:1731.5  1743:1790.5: 1.09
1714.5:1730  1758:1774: 1.22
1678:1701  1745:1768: 1.09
